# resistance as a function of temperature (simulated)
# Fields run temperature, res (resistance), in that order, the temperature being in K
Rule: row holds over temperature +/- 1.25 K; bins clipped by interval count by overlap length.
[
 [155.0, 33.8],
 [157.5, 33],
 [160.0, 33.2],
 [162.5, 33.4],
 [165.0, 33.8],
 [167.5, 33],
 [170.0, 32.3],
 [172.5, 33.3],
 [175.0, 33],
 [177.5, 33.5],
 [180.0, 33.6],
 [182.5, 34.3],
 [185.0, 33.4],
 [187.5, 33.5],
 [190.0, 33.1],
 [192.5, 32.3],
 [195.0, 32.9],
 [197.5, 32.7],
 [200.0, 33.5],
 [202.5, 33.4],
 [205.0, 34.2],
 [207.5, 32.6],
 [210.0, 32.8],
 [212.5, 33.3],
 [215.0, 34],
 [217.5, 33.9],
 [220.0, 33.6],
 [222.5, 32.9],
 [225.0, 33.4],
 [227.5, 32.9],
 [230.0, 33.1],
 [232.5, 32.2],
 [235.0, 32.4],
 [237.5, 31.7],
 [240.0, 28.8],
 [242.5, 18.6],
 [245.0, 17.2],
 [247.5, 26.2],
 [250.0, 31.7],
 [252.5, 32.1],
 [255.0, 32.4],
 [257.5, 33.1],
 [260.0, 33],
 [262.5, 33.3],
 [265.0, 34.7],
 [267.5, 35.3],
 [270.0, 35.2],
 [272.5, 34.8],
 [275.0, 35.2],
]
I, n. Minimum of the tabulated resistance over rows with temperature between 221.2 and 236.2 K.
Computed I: 32.2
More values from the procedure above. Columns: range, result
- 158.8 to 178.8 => 32.3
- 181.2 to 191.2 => 33.1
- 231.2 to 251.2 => 17.2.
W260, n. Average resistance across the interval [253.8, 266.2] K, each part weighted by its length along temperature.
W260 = 33.3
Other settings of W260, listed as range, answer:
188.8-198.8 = 32.8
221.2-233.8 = 32.9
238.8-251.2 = 24.5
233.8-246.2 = 25.7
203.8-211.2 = 33.2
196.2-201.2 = 33.1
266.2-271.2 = 35.2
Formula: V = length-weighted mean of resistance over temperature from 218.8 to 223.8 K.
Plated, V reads 33.2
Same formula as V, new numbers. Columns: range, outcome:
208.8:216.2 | 33.4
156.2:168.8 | 33.3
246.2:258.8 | 31.1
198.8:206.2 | 33.7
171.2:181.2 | 33.3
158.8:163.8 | 33.3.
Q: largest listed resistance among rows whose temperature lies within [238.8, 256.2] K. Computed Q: 32.4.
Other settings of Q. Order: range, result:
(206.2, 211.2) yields 32.8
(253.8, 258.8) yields 33.1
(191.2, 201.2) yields 33.5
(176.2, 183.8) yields 34.3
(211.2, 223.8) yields 34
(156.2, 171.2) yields 33.8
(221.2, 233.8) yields 33.4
